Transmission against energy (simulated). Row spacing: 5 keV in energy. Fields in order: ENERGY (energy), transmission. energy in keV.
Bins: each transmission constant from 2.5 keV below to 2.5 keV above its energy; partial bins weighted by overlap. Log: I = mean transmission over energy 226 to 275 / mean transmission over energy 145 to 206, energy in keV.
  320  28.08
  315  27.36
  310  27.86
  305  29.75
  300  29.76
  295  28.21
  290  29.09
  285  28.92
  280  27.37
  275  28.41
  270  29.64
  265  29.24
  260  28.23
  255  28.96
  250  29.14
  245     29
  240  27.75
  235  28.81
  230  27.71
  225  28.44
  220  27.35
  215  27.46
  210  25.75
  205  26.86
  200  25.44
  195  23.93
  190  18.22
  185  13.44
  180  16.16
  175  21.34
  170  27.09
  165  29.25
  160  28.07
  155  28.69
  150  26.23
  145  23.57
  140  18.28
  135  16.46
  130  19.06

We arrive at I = 1.2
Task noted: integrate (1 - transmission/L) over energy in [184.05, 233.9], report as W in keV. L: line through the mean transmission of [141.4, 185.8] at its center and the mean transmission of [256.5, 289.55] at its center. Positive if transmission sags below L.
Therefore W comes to 2.10 keV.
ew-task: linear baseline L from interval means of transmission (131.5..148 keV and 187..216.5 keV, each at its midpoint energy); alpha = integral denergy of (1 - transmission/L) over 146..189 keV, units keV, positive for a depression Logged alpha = -4.1 keV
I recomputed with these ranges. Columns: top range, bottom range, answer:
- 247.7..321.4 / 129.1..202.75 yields 1.28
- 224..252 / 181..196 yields 1.60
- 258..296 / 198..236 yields 1.05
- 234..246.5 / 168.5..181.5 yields 1.32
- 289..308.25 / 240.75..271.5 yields 1.01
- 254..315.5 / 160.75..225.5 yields 1.20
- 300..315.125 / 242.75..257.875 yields 0.99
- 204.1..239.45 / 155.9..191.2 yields 1.23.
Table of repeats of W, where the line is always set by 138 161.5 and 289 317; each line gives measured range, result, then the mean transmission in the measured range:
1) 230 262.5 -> -1.5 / 28.6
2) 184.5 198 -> 3.4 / 19.5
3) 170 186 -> 4.2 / 18.9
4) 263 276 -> -0.6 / 29.2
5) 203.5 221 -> -0.2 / 26.8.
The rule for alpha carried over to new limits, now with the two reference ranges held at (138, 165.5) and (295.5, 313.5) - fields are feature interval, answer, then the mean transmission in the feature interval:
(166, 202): 7.08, 21.1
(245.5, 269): -0.90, 28.9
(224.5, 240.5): -0.50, 28.2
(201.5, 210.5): 0.14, 26.3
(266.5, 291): -0.28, 28.7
